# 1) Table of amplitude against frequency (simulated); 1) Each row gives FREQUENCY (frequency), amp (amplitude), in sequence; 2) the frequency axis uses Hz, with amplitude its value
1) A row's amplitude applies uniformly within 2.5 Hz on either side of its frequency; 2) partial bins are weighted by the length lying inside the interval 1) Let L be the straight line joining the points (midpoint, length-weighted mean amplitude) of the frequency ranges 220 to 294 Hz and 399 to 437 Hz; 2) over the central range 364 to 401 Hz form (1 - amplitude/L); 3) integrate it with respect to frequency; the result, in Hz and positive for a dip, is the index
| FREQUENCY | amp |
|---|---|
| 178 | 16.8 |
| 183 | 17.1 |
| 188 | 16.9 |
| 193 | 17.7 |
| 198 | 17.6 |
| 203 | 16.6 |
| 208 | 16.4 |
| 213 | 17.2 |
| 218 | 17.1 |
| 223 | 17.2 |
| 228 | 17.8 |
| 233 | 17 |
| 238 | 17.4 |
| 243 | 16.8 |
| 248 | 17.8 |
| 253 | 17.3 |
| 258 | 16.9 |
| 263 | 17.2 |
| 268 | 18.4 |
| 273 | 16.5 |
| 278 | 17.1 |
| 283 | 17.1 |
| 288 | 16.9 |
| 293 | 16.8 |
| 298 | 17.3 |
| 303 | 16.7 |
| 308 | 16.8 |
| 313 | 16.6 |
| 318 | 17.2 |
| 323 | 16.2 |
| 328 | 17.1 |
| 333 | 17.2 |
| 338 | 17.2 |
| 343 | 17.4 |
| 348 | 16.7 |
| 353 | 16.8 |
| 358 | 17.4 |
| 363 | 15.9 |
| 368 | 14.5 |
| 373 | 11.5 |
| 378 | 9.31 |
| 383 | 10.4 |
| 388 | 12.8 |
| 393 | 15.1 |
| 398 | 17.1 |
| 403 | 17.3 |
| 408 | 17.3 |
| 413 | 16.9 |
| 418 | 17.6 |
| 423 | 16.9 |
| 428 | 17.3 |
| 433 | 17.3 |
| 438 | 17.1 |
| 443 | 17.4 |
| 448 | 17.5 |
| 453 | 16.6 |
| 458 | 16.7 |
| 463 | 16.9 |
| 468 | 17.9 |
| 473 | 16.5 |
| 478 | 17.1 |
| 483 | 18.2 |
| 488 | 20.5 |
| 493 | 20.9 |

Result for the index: 8.8 Hz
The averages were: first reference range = 17.2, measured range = 13.1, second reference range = 17.2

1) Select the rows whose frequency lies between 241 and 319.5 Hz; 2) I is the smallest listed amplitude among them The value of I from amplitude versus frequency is 16.5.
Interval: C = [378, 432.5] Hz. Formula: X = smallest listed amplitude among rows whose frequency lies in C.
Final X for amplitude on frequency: 9.31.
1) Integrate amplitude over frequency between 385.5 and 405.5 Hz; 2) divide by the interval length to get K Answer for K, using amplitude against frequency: 15.6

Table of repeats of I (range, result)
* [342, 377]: 11.5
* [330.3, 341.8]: 17.2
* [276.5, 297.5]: 16.8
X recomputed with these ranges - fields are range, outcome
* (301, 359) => 16.2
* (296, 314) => 16.6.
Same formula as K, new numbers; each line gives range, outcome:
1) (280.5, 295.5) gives 16.9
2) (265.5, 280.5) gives 17.3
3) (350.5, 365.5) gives 16.7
